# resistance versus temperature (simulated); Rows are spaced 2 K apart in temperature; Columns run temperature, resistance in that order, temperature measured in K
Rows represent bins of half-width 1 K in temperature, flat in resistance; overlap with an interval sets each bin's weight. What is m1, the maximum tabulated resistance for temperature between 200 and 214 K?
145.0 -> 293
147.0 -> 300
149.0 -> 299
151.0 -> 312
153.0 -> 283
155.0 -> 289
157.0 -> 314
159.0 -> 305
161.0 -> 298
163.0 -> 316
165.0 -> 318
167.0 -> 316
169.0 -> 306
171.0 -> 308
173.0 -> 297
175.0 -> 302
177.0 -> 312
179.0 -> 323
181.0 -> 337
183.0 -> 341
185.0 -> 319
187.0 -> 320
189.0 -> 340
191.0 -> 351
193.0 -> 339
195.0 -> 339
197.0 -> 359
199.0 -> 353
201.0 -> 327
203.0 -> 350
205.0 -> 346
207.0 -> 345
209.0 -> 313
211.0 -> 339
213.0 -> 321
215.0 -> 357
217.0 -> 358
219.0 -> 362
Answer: 350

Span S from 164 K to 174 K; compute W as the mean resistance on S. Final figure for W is 309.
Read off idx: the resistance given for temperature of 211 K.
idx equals 339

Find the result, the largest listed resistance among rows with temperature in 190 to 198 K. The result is 359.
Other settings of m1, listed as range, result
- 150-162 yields 314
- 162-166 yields 318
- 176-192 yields 351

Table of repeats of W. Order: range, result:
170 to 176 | 302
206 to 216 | 335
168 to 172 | 307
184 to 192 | 332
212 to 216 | 339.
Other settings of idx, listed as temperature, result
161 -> 298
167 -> 316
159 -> 305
